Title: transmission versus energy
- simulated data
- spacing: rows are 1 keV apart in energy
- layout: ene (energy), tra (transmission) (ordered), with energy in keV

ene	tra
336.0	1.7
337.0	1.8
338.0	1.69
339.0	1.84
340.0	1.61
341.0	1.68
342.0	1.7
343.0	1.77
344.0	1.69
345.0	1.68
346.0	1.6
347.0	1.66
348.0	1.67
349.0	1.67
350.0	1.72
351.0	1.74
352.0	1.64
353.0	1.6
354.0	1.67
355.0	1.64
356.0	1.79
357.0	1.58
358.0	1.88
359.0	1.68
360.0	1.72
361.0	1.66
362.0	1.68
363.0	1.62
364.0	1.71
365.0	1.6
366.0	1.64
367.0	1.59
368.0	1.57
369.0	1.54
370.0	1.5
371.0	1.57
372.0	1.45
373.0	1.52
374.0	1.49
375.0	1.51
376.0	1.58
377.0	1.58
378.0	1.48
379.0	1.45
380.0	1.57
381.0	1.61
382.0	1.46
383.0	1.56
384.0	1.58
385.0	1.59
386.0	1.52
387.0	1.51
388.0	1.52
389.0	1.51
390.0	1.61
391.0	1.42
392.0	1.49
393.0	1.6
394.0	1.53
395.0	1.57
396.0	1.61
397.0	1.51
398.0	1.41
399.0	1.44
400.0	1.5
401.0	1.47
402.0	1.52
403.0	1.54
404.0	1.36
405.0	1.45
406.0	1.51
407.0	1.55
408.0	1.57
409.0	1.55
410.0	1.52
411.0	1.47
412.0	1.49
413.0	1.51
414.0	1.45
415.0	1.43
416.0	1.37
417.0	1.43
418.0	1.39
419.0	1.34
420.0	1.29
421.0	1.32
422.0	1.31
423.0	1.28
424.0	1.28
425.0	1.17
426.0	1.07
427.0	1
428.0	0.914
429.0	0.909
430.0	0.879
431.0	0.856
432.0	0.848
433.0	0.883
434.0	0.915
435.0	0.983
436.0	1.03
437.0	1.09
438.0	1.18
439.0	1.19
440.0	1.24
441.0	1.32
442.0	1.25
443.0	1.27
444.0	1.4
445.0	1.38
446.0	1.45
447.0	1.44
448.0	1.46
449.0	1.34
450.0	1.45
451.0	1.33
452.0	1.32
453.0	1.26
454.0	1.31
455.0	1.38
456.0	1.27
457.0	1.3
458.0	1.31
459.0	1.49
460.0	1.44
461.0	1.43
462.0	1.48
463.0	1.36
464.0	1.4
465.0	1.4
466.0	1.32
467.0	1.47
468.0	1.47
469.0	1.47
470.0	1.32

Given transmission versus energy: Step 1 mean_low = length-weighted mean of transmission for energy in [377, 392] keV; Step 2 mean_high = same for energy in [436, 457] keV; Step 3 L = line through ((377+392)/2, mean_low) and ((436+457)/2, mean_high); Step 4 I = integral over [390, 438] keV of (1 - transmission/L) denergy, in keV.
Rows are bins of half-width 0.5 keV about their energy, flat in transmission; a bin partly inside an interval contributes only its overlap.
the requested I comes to 3.7 keV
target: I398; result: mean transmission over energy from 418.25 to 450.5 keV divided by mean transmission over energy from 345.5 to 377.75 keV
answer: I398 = 0.73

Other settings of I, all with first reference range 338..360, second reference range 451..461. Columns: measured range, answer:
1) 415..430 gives 2.5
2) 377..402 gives 0.6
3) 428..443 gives 3.9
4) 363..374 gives 0.4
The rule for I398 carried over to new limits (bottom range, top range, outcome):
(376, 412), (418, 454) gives 0.79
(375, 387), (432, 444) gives 0.73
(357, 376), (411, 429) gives 0.80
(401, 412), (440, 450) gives 0.91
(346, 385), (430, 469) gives 0.79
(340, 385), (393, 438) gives 0.81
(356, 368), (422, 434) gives 0.61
